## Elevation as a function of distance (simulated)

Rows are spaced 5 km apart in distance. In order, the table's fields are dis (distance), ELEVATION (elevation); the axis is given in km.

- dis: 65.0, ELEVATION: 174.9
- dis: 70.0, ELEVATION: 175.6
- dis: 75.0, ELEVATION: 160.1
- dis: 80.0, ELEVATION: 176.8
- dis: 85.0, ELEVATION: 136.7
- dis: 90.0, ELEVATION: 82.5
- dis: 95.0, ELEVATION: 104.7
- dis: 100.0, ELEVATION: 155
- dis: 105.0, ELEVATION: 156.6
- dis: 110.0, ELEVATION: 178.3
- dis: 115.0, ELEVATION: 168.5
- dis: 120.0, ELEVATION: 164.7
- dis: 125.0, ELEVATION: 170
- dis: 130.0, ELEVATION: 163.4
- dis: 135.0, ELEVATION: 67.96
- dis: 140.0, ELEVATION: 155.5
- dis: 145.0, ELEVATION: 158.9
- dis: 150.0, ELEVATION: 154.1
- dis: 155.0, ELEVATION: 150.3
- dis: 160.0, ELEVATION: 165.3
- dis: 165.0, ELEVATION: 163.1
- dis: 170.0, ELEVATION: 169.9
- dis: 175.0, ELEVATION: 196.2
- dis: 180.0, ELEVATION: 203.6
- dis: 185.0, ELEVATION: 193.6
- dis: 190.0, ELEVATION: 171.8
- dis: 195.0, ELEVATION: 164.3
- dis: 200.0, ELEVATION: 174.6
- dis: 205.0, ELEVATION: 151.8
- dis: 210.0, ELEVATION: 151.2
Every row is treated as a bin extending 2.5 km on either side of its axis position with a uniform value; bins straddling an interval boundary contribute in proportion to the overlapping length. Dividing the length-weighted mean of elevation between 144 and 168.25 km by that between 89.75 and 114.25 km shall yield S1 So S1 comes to 1.11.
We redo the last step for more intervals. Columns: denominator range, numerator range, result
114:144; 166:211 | 1.19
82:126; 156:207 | 1.20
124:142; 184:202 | 1.28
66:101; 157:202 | 1.25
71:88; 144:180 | 1.07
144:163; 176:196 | 1.18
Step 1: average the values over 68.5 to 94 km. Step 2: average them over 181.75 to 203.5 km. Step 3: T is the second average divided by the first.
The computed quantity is 1.2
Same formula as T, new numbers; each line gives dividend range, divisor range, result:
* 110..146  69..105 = 1.07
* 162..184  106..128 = 1.08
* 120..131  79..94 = 1.34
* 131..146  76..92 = 0.94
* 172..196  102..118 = 1.12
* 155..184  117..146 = 1.21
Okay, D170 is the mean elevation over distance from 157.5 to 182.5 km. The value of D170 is 180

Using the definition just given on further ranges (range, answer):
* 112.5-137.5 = 147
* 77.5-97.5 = 125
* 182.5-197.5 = 177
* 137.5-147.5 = 157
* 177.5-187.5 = 199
